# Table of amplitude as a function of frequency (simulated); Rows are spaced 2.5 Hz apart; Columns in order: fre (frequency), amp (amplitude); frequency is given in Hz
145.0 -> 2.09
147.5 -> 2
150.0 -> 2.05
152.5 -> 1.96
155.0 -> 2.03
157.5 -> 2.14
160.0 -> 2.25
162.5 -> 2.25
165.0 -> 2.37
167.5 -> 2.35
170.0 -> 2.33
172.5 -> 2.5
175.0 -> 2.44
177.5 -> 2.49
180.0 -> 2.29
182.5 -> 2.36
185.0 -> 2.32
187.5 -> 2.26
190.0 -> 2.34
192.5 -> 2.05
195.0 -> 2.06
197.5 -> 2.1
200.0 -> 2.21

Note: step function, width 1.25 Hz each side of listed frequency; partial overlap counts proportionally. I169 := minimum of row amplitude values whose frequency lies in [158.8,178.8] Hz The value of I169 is 2.25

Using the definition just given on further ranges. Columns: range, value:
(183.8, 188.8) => 2.26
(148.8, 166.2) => 1.96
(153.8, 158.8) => 2.03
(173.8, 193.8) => 2.05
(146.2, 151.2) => 2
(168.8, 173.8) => 2.33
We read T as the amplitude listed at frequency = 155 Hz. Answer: 2.03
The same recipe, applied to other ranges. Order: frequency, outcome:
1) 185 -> 2.32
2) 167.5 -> 2.35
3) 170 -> 2.33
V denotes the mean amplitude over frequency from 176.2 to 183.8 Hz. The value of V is 2.38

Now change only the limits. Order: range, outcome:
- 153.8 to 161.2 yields 2.14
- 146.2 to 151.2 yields 2.03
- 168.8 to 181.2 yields 2.41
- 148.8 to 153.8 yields 2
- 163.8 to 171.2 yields 2.35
